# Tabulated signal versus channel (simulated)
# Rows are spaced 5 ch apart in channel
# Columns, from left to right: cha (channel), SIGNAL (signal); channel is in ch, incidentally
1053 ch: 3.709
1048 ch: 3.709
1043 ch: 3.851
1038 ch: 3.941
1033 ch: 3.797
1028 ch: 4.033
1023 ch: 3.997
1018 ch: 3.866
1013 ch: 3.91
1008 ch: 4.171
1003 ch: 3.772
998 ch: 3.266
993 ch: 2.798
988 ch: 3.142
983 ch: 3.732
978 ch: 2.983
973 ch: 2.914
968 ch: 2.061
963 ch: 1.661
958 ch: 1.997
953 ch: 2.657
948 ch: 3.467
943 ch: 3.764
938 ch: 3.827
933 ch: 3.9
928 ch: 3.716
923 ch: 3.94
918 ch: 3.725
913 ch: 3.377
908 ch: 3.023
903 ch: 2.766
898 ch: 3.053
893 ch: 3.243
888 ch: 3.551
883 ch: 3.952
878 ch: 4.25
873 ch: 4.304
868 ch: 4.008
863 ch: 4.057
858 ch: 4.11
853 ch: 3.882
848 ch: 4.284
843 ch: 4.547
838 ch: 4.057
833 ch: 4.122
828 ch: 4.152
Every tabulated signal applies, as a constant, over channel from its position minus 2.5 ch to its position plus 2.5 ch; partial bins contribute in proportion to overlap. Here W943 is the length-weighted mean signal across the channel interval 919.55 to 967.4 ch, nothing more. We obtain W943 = 3.18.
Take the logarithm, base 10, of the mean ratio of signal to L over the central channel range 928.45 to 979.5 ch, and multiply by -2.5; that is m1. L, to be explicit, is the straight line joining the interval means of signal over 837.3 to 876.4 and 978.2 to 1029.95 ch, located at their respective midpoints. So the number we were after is 0.28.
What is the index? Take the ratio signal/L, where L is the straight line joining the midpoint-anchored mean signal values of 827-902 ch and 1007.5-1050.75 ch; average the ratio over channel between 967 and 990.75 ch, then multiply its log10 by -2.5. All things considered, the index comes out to 0.282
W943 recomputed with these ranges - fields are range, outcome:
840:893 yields 4.05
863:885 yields 4.12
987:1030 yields 3.68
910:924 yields 3.63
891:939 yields 3.45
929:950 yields 3.74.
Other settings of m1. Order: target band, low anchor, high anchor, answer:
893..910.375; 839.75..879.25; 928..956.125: 0.27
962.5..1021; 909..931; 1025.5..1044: 0.18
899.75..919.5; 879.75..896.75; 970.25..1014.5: 0.11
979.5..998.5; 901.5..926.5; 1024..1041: 0.16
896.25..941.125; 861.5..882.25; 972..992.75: 0.07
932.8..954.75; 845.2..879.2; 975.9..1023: 0.08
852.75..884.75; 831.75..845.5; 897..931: -0.05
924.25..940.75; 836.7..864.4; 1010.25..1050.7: 0.06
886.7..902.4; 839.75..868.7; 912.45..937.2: 0.22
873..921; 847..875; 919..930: 0.13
